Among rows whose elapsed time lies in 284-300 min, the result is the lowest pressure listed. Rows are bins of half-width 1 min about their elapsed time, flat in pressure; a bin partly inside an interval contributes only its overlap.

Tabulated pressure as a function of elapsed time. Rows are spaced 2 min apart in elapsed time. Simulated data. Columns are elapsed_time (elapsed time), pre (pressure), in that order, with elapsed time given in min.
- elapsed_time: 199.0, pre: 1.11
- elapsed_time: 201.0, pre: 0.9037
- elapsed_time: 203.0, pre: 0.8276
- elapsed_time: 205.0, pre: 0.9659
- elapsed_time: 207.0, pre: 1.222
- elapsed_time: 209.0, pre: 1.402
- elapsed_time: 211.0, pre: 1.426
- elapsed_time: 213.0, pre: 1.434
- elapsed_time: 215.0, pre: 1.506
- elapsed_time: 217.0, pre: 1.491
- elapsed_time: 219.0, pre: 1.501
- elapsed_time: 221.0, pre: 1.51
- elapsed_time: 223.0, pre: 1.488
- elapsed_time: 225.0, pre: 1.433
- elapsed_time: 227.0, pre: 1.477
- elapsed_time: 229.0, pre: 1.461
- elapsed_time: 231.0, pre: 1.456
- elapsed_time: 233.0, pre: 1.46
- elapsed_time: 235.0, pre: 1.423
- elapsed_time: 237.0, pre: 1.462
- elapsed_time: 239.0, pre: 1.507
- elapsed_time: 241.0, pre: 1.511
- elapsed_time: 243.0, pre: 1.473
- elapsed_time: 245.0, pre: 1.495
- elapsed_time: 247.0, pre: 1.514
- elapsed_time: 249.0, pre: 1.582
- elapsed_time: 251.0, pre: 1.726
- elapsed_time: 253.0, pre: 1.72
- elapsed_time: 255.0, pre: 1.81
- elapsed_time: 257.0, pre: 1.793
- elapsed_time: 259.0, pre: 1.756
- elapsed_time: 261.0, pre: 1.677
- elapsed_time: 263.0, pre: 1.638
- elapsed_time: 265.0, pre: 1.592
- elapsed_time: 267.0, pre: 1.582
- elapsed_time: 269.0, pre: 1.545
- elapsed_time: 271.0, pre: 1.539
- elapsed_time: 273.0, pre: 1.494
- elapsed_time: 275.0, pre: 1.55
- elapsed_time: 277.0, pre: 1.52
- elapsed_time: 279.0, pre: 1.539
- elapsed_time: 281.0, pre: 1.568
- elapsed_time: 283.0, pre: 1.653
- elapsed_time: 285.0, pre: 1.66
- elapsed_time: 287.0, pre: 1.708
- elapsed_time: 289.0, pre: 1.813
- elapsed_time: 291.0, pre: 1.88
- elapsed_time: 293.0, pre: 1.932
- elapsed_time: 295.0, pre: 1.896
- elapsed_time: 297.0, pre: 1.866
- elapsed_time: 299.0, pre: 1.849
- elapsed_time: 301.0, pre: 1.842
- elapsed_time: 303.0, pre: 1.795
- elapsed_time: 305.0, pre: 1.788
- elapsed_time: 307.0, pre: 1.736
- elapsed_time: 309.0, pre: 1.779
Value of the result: 1.66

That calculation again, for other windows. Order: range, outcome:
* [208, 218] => 1.402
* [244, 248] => 1.495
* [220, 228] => 1.433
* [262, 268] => 1.582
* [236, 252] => 1.462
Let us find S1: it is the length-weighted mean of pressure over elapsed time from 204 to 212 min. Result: 1.25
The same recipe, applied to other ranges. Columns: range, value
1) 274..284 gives 1.57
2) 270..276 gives 1.53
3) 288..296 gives 1.88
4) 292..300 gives 1.89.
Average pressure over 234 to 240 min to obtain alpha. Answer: 1.46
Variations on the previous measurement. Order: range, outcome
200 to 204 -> 0.866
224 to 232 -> 1.46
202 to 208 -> 1.01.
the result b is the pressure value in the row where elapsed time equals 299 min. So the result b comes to 1.849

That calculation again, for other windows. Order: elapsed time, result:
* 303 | 1.795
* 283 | 1.653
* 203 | 0.8276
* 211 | 1.426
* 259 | 1.756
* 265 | 1.592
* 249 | 1.582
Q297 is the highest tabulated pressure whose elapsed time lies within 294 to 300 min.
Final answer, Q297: 1.896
